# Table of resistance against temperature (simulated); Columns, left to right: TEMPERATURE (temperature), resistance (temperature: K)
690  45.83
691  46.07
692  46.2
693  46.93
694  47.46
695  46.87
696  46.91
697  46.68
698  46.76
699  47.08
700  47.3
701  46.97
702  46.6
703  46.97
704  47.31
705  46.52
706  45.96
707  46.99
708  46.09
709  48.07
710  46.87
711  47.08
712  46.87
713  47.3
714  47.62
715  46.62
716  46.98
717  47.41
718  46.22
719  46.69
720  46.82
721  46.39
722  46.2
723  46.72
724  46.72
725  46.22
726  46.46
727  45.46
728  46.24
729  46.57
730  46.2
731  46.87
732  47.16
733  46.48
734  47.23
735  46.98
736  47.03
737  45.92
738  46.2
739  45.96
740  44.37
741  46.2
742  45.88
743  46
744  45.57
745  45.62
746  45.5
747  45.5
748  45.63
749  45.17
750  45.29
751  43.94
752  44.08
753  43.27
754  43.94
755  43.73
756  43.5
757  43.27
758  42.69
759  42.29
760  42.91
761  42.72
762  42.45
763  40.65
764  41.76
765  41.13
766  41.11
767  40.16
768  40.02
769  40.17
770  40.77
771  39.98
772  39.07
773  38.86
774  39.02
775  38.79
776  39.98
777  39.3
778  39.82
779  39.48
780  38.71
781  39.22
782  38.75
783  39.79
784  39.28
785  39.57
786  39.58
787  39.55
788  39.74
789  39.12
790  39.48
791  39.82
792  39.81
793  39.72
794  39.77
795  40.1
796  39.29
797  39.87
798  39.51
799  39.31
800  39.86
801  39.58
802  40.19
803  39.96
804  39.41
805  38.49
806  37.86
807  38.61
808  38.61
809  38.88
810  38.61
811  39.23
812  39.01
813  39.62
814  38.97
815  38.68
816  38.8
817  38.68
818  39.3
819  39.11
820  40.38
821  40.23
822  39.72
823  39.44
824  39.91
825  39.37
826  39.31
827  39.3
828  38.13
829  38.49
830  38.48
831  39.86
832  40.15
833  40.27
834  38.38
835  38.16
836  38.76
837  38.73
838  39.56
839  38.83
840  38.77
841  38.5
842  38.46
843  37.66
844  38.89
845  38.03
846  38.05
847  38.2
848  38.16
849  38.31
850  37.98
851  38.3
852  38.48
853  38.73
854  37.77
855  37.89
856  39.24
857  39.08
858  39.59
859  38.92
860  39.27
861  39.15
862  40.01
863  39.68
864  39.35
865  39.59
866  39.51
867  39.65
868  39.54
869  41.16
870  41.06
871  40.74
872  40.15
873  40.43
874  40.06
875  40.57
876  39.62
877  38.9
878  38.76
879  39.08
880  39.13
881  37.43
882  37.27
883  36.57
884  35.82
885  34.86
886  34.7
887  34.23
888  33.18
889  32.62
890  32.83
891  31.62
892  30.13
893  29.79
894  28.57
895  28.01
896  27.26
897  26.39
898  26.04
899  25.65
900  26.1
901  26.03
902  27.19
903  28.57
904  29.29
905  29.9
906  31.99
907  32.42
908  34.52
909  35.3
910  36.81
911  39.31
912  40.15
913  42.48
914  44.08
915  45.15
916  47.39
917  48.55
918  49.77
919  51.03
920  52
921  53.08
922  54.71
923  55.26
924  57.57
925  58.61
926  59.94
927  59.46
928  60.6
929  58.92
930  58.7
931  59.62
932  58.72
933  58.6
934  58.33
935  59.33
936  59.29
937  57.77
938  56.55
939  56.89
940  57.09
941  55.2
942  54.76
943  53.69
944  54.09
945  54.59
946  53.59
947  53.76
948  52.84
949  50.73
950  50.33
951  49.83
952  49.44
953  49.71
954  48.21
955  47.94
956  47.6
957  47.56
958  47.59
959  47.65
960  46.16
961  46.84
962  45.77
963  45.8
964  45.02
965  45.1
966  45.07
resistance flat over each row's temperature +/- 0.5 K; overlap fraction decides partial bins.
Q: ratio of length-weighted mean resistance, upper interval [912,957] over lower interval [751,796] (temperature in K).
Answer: 1.32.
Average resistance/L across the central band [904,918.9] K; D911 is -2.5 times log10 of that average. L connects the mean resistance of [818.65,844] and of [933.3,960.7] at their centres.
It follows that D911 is 0.22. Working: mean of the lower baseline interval 39.1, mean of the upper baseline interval 52.6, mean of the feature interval 39.8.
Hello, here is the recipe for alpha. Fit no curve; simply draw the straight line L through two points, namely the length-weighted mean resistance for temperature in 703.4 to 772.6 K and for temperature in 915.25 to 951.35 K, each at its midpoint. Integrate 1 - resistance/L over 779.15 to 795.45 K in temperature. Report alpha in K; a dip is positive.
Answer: 2.8 K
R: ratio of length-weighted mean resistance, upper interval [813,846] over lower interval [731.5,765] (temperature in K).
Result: 0.9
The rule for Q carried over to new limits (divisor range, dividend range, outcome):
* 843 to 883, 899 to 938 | 1.20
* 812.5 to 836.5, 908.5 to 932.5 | 1.30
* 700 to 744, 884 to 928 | 0.83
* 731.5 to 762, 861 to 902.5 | 0.78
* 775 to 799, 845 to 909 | 0.90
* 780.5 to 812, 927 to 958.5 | 1.38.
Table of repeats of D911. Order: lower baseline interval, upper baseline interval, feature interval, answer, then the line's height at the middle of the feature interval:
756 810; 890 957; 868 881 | 0.104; 43.9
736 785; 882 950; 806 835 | 0.105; 43.1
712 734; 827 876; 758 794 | 0.089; 43.5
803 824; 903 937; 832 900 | 0.183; 44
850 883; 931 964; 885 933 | 0.144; 46.1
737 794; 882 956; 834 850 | 0.128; 43.3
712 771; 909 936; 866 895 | 0.352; 50.7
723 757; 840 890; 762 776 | 0.097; 44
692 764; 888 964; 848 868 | 0.173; 45.7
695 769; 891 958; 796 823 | 0.166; 45.7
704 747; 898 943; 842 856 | 0.225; 47.1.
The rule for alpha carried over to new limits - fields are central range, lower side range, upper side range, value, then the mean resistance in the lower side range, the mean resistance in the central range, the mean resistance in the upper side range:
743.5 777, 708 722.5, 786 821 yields 0.58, 46.9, 42.3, 39.3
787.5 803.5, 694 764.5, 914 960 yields 2.85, 45.8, 39.7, 53.6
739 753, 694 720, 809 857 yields -0.26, 46.9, 45.2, 38.9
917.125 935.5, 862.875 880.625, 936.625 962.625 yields -3.38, 39.8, 56.7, 51.3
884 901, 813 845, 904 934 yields 5.79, 39.1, 30.2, 48.6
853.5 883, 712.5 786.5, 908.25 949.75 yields 6.18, 43.7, 39.4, 52.9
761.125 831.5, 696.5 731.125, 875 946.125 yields 8.96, 46.7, 39.5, 43.3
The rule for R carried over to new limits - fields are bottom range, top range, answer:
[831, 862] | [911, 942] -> 1.40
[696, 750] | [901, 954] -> 1.07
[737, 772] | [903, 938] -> 1.13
